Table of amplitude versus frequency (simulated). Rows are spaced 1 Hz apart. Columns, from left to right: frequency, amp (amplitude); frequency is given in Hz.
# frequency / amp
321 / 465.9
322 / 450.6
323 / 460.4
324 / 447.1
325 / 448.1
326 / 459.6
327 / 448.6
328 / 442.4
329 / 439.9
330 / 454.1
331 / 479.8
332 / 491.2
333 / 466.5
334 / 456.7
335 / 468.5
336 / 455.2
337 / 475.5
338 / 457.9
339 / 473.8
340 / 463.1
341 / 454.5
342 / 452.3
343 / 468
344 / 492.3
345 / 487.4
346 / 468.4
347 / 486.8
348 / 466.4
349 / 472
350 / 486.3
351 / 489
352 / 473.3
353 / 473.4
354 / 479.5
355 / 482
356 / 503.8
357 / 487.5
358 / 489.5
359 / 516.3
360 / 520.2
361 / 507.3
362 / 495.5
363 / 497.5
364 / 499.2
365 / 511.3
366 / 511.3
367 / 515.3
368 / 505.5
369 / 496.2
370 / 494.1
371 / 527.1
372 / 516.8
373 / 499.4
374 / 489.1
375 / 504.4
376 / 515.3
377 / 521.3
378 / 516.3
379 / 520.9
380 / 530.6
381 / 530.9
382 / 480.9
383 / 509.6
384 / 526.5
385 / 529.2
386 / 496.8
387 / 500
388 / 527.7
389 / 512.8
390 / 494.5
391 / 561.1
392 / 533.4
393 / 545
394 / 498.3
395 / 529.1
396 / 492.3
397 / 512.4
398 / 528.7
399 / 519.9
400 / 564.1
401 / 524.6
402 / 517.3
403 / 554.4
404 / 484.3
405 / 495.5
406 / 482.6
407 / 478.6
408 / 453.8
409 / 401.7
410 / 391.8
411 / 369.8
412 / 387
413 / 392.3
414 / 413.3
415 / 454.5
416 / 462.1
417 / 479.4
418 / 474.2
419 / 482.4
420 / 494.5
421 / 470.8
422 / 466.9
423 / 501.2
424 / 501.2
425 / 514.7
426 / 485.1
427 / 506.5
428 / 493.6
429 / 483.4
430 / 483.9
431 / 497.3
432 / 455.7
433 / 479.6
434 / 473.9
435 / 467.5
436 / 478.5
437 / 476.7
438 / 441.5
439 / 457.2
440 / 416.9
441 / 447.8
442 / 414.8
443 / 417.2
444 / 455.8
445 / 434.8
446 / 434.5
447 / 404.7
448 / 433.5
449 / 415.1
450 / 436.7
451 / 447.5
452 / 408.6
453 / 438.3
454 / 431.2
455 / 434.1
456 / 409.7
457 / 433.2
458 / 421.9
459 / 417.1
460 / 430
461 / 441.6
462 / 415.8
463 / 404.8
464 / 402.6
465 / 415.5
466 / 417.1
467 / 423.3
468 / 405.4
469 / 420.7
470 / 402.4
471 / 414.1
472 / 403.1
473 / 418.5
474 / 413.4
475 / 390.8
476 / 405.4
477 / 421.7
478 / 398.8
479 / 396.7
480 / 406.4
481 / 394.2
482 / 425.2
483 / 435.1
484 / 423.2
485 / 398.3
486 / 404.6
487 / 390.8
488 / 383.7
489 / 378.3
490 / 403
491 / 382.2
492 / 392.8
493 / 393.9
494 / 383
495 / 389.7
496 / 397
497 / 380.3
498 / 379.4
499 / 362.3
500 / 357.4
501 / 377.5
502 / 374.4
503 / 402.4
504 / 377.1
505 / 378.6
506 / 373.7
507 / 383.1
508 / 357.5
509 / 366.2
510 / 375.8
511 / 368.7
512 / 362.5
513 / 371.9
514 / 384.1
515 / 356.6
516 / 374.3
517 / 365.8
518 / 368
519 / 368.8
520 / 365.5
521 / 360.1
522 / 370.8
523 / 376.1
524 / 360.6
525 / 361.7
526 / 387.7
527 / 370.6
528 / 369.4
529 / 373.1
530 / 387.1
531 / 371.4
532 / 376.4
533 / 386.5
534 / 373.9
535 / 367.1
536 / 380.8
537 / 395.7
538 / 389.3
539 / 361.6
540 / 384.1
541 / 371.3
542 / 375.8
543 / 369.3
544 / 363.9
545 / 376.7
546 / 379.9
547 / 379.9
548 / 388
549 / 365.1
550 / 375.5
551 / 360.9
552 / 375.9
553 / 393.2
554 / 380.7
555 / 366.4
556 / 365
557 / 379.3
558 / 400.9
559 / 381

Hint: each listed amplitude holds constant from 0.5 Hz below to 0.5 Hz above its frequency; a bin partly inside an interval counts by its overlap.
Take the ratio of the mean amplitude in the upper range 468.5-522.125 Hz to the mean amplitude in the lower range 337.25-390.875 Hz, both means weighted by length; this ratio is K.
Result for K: 0.78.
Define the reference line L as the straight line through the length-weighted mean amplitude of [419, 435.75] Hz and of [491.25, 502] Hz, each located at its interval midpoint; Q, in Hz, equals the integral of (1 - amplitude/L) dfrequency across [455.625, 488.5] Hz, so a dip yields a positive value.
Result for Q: 0.5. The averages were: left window 486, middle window 412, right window 381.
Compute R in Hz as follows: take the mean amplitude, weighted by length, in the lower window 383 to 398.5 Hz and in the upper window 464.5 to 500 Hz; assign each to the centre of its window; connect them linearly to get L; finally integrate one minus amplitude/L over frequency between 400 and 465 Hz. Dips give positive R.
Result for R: 1.6 Hz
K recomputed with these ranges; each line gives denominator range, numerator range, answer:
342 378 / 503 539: 0.75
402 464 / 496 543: 0.83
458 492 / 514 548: 0.91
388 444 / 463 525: 0.81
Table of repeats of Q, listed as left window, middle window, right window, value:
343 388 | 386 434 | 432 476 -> -2.23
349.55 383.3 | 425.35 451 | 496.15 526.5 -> -1.03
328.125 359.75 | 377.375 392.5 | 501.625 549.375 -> -2.22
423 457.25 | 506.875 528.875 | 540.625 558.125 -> 1.60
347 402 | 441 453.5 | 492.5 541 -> 0.30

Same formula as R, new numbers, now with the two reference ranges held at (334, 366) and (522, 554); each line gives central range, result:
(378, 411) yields -3.46 Hz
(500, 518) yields 0.88 Hz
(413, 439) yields -2.15 Hz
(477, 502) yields 0.63 Hz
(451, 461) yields -0.11 Hz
